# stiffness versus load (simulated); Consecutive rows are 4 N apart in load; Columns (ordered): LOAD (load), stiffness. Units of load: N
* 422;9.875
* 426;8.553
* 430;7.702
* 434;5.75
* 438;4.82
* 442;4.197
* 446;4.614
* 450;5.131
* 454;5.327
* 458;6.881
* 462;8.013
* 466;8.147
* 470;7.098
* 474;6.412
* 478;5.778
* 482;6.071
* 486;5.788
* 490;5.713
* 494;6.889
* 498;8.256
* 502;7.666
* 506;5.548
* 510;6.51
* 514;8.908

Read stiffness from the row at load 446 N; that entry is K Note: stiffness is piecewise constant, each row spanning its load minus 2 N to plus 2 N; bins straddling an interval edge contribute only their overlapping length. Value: 4.614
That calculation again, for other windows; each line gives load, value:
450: 5.131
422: 9.875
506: 5.548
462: 8.013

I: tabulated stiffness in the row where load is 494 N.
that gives 6.889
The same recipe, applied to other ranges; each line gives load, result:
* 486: 5.788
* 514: 8.908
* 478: 5.778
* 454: 5.327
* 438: 4.82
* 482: 6.071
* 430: 7.702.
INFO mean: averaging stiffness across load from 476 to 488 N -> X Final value 5.88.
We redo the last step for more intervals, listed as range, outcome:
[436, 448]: 4.54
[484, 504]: 6.86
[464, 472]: 7.62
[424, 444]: 6.2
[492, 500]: 7.57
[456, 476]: 7.31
